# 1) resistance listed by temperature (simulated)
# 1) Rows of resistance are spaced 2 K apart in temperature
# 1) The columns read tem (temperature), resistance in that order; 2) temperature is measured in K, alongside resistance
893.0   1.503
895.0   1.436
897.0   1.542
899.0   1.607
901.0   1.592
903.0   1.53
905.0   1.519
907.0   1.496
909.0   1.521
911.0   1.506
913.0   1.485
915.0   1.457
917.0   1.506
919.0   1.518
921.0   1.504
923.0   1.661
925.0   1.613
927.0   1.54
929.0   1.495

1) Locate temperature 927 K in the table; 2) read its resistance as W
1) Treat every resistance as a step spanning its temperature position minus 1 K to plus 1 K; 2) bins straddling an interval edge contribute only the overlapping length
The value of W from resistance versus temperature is 1.54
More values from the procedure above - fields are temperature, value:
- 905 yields 1.519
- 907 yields 1.496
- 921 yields 1.504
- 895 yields 1.436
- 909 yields 1.521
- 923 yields 1.661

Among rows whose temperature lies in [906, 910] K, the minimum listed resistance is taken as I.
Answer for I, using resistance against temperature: 1.496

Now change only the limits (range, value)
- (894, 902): 1.436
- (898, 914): 1.485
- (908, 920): 1.457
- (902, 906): 1.519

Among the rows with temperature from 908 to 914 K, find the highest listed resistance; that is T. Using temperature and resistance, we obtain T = 1.521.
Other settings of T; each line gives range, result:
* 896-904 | 1.607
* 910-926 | 1.661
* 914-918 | 1.506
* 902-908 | 1.53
